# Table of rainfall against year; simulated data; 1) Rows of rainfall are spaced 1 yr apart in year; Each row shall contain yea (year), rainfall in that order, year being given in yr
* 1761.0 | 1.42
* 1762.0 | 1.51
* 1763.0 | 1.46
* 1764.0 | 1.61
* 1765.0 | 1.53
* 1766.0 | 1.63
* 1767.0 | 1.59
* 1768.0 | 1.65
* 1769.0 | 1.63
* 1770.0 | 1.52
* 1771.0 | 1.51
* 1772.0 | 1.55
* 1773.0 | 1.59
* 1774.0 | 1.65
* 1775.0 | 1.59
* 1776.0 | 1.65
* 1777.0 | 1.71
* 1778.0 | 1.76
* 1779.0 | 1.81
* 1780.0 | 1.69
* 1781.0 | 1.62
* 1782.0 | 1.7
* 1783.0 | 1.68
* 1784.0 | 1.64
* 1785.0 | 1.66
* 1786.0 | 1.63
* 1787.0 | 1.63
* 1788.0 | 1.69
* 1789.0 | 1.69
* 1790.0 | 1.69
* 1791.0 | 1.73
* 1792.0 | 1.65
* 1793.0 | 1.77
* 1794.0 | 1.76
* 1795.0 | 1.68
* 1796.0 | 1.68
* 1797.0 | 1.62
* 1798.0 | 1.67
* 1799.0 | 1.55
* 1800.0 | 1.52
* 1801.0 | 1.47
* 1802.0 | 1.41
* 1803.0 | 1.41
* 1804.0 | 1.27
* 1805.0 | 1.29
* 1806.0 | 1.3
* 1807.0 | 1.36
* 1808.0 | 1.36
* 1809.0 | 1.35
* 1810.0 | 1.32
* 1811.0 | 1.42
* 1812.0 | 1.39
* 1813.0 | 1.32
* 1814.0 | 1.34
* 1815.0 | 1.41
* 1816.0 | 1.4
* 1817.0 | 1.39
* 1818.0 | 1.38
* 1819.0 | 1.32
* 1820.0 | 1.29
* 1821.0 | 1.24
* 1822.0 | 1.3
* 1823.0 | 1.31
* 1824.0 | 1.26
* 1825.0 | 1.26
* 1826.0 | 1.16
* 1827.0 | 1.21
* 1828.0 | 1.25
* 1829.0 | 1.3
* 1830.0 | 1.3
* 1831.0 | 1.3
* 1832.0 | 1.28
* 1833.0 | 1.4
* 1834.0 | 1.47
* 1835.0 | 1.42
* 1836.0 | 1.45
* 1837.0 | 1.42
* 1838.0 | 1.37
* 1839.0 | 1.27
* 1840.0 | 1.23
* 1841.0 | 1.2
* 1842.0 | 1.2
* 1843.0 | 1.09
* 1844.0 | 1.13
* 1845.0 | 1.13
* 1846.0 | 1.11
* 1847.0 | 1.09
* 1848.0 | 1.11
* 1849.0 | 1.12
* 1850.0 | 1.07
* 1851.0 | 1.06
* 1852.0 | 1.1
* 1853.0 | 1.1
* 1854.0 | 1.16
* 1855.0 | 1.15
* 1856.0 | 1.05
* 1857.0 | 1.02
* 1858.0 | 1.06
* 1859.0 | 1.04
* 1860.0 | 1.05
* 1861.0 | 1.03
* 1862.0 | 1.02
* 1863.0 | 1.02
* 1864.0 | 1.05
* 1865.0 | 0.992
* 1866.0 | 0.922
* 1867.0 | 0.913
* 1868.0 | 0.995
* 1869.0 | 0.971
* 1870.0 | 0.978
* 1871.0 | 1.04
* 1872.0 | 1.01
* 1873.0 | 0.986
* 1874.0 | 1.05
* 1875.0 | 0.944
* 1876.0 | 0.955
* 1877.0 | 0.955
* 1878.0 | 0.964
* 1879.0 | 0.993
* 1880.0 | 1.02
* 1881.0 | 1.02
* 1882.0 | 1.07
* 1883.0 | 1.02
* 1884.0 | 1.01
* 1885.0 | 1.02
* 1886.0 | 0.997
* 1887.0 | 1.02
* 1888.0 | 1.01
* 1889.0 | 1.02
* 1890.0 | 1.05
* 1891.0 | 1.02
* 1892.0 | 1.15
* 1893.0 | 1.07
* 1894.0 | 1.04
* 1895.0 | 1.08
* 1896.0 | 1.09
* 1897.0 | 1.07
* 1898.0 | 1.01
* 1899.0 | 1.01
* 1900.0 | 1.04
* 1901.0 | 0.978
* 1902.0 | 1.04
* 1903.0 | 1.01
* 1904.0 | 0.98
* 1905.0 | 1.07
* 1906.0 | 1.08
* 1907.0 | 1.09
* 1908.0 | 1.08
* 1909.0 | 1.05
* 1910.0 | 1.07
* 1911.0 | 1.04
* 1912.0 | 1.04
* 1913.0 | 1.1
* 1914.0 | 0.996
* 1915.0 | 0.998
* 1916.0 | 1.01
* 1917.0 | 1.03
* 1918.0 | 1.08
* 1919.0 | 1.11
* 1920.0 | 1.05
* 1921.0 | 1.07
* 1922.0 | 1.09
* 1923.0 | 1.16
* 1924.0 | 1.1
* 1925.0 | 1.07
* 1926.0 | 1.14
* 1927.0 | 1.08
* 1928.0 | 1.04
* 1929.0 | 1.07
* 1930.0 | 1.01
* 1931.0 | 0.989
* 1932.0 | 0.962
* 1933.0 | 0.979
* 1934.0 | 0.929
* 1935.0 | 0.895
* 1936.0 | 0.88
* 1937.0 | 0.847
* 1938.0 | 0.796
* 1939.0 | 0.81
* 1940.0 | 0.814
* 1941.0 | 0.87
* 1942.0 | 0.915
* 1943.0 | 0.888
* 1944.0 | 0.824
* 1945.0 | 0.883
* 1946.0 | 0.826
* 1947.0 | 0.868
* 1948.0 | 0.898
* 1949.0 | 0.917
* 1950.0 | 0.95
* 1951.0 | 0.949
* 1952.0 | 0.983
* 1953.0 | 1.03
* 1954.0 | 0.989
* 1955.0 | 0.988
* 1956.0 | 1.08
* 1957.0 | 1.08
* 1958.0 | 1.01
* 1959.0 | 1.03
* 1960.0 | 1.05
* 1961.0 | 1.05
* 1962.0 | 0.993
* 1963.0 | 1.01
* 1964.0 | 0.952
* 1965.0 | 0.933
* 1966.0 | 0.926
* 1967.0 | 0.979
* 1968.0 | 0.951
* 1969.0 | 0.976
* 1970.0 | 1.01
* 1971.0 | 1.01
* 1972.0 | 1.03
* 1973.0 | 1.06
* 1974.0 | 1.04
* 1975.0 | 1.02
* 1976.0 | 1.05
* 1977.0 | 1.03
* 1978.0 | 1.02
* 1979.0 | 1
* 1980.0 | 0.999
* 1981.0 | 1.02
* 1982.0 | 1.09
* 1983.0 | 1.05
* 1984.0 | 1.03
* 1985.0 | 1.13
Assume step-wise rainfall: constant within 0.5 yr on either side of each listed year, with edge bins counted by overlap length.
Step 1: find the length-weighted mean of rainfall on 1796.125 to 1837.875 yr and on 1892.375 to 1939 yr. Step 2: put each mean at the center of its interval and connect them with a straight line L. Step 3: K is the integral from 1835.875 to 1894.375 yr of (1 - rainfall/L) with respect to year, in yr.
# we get 6.6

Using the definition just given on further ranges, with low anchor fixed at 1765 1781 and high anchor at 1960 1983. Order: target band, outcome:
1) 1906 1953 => 6.5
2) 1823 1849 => 3.3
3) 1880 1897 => 3.0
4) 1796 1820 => 1.8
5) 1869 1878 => 2.2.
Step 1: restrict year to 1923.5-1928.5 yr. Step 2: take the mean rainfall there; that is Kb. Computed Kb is 1.09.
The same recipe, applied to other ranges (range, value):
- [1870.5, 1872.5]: 1.02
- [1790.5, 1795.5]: 1.72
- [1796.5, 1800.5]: 1.59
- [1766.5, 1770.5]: 1.6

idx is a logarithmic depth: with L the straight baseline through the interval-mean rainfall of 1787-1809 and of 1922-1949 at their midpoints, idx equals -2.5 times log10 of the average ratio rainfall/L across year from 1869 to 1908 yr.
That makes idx 0.12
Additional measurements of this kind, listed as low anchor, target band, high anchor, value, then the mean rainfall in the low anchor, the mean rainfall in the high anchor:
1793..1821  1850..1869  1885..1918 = 0.17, 1.44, 1.04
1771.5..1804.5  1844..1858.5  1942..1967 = 0.25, 1.63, 0.962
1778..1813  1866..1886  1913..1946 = 0.22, 1.56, 0.98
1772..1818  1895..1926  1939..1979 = 0.08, 1.55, 0.97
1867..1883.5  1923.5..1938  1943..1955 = -0.06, 0.996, 0.921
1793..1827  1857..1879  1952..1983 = 0.25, 1.4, 1.01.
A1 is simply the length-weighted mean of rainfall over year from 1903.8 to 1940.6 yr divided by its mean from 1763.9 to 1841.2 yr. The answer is 0.69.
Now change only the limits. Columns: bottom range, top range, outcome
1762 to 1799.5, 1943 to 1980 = 0.60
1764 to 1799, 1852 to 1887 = 0.62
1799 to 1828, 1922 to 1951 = 0.71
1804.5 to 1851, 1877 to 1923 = 0.81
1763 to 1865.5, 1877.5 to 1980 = 0.72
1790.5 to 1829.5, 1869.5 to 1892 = 0.71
